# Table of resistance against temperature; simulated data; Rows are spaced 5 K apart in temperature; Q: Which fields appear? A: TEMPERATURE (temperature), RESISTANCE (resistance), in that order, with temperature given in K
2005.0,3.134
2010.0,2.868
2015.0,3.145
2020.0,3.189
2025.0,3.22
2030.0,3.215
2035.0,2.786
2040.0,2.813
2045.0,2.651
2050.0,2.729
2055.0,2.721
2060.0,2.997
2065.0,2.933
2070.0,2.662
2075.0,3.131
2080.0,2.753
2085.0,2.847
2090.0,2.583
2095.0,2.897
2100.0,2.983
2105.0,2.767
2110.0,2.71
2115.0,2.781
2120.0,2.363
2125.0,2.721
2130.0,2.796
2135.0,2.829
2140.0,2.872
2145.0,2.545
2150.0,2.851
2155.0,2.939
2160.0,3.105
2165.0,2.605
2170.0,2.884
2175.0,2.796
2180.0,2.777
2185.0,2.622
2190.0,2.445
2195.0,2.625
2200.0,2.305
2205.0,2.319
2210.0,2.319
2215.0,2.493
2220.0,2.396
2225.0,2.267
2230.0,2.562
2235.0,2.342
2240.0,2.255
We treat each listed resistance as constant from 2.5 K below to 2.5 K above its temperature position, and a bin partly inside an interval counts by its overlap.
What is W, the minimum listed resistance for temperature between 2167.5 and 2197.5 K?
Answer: 2.445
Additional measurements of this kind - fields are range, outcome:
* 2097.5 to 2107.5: 2.767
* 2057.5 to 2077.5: 2.662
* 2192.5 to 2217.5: 2.305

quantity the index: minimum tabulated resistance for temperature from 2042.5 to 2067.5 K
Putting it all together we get 2.651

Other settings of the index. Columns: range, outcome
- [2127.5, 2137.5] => 2.796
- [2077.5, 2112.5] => 2.583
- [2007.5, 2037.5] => 2.786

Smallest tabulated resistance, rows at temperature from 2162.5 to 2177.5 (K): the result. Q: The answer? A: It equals 2.605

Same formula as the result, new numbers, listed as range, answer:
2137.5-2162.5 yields 2.545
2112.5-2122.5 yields 2.363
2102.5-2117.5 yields 2.71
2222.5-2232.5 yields 2.267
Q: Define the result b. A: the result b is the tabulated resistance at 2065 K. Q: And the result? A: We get 2.933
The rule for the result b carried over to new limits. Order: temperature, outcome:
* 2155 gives 2.939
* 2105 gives 2.767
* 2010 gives 2.868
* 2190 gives 2.445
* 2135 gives 2.829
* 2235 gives 2.342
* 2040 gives 2.813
